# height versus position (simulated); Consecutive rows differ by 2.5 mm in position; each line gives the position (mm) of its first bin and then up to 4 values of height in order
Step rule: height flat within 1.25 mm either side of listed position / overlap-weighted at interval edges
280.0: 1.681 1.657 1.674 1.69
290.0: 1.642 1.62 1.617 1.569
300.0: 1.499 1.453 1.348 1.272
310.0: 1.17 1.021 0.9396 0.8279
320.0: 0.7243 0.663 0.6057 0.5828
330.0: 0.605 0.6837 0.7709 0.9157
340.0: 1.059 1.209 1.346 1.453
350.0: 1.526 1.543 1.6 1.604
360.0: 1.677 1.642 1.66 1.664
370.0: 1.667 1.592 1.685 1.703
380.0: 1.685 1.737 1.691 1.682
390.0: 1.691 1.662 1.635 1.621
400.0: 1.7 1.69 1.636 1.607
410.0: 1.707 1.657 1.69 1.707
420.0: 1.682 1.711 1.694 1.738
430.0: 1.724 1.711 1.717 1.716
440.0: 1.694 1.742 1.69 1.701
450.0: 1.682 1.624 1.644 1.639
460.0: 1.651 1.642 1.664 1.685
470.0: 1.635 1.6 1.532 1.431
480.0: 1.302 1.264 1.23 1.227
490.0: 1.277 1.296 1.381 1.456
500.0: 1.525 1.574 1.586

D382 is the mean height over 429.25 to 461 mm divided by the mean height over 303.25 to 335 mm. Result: 1.9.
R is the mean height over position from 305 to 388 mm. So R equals 1.28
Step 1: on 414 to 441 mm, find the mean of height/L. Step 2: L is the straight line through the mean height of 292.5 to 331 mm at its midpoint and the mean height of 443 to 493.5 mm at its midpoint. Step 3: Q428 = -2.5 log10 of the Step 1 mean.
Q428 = -0.21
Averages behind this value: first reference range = 1.08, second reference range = 1.53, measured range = 1.71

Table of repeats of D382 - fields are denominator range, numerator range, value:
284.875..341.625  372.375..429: 1.50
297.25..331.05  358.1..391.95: 1.66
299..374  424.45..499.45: 1.29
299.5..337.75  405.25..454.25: 1.82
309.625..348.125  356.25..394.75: 1.86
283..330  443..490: 1.28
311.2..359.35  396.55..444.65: 1.62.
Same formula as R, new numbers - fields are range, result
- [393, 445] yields 1.69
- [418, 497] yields 1.58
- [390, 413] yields 1.66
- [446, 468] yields 1.66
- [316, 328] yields 0.692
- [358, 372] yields 1.66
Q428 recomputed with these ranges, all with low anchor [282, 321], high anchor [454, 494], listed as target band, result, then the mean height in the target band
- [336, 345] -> 0.26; 1.09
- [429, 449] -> -0.18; 1.71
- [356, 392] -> -0.18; 1.67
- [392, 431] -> -0.17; 1.68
